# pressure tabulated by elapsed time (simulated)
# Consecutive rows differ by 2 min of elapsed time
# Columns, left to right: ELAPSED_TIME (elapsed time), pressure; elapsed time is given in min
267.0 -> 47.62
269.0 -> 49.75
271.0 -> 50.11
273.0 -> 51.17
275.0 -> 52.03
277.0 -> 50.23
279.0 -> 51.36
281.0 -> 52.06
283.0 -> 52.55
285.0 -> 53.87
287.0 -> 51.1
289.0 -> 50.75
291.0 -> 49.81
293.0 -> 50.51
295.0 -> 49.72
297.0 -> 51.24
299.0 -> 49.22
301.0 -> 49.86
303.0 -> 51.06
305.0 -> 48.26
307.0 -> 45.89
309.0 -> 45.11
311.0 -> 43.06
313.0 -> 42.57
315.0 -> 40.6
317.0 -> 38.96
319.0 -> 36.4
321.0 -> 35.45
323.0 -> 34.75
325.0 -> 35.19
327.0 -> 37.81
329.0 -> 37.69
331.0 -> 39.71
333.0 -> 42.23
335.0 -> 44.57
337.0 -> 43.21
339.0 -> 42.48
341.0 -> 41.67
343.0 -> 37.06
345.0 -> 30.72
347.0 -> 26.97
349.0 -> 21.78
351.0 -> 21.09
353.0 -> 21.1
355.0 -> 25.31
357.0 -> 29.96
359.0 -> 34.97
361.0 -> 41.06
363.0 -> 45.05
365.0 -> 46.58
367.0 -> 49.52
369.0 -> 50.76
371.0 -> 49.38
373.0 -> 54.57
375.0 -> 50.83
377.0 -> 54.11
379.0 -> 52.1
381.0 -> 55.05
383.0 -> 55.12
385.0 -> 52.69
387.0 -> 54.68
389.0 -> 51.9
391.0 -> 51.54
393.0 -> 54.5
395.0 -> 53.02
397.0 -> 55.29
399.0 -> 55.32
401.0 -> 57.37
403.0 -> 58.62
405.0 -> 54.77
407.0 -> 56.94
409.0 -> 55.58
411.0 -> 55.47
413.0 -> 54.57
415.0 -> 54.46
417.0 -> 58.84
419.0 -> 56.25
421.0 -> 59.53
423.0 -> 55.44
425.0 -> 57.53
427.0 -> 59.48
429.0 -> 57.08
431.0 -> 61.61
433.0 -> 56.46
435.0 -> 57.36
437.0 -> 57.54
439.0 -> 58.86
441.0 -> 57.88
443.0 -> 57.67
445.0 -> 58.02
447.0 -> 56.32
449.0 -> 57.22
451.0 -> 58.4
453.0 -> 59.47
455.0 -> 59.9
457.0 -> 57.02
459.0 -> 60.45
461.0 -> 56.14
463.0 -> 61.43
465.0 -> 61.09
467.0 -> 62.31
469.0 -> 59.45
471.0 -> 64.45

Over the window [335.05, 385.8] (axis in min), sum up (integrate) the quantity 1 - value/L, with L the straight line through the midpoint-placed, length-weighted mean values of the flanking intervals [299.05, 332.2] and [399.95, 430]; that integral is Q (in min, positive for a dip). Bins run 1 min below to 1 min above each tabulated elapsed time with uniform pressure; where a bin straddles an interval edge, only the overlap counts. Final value 7.7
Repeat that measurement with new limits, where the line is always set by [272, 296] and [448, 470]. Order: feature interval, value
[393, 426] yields 0.5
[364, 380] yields 1.3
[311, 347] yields 9.9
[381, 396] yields 0.7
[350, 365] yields 6.2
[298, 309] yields 0.8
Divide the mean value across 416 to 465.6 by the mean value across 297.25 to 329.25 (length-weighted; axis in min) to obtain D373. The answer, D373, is 1.4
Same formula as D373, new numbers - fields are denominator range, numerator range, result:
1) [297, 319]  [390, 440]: 1.25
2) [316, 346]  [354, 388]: 1.22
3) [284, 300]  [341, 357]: 0.54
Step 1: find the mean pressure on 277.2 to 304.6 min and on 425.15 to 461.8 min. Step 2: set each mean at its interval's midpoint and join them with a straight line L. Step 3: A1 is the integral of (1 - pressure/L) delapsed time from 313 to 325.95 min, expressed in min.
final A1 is 3.7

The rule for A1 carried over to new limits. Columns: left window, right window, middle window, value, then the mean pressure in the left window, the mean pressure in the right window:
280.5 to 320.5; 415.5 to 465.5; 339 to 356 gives 7.31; 47.4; 58.2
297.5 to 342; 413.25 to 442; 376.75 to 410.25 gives -1.20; 42.2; 57.7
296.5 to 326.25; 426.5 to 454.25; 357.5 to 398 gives 0.37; 43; 58.1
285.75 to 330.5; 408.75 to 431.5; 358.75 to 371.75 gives 1.28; 44.3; 57.1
